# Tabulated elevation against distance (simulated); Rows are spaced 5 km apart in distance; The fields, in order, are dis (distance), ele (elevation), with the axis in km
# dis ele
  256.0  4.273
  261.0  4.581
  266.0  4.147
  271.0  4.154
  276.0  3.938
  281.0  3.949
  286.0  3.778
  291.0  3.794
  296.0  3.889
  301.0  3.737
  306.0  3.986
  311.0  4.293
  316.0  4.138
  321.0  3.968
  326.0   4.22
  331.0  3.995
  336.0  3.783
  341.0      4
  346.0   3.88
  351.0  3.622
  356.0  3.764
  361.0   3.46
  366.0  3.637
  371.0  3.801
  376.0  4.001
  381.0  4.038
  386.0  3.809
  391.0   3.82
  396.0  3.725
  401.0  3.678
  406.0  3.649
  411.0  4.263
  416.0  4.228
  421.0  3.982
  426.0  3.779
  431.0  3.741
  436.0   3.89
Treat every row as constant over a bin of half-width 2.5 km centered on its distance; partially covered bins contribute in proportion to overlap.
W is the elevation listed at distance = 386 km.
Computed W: 3.809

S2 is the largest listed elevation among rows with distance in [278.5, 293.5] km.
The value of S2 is 3.949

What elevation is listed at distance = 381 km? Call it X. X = 4.038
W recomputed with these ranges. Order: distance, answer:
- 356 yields 3.764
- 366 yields 3.637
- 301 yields 3.737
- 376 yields 4.001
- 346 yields 3.88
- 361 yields 3.46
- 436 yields 3.89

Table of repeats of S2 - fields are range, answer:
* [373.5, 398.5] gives 4.038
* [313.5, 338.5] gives 4.22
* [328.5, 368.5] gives 4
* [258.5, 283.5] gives 4.581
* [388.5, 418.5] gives 4.263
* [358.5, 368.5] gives 3.637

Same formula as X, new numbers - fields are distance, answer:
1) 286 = 3.778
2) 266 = 4.147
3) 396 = 3.725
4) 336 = 3.783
